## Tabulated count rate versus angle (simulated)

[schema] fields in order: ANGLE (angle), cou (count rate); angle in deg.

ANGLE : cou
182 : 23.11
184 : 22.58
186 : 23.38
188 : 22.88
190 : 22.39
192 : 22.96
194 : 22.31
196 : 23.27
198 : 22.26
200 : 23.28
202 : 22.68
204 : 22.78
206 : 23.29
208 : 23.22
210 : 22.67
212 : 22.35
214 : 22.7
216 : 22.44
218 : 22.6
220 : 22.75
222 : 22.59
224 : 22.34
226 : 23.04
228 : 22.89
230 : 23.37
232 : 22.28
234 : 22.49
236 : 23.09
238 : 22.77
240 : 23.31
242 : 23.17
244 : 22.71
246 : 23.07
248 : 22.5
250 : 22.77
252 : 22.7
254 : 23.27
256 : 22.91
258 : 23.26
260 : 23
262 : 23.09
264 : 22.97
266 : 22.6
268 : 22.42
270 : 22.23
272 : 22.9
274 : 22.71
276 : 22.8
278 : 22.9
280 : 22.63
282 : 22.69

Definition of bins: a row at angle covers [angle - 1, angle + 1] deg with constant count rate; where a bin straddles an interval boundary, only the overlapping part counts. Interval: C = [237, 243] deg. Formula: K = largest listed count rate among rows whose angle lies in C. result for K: 23.31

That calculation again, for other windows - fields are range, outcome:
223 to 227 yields 23.04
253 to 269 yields 23.27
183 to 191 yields 23.38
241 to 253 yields 23.17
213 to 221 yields 22.75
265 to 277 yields 22.9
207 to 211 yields 23.22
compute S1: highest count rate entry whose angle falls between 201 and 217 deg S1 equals 23.29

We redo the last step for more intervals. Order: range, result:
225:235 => 23.37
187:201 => 23.28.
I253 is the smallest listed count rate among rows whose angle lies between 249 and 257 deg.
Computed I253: 22.7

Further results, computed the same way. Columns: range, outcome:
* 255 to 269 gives 22.42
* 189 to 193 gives 22.39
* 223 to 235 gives 22.28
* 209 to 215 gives 22.35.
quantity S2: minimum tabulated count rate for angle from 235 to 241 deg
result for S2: 22.77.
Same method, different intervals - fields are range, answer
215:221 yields 22.44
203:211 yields 22.67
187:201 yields 22.26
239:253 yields 22.5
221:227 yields 22.34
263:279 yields 22.23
